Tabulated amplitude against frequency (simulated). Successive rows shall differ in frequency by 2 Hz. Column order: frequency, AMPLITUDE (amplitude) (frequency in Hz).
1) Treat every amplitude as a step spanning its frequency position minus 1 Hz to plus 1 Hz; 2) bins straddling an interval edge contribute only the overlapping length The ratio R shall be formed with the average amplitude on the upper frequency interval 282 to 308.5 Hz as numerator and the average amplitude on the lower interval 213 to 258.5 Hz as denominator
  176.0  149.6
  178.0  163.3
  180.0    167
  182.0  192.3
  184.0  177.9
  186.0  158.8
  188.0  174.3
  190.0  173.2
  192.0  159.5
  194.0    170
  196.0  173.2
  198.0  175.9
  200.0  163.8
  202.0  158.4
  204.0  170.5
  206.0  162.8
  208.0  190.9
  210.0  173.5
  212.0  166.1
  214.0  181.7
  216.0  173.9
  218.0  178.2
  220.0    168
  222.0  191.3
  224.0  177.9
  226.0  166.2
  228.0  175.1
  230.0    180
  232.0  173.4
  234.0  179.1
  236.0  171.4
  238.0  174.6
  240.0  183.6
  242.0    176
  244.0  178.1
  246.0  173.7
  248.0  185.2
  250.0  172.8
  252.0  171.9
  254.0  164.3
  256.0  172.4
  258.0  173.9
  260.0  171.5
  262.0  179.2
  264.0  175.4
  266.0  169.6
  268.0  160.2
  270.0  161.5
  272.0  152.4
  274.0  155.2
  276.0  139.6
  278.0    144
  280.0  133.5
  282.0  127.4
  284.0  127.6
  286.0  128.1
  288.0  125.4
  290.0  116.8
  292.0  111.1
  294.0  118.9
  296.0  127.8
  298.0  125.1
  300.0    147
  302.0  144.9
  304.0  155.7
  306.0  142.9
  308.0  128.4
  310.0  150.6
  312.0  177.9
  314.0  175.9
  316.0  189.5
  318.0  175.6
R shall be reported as 0.7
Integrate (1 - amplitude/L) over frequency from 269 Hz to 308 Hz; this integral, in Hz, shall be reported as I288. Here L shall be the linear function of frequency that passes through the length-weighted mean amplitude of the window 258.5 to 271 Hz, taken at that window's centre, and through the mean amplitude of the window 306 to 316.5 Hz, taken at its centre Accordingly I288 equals 7.0 Hz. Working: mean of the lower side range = 170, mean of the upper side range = 161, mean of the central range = 136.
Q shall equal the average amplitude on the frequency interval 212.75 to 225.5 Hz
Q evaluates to 178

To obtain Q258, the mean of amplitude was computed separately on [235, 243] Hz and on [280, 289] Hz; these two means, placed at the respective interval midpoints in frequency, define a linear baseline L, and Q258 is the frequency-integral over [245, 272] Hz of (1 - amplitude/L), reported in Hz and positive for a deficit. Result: -2.7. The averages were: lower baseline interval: 176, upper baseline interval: 128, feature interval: 171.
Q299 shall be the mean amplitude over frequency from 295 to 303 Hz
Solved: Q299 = 136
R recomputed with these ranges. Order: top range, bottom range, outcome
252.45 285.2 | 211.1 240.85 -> 0.89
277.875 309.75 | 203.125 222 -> 0.75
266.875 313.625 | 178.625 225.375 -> 0.81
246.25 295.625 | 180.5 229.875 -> 0.88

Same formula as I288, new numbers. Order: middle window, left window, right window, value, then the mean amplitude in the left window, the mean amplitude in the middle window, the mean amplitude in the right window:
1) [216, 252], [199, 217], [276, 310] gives -3.91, 171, 177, 132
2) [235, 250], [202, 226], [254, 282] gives -0.94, 175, 177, 160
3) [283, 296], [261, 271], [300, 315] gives 3.12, 169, 122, 153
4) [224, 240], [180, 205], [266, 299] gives -2.05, 171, 175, 136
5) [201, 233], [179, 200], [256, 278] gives -1.04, 172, 174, 163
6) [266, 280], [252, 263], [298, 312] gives 1.00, 172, 152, 146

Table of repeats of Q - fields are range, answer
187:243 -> 174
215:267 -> 175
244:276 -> 169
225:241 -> 175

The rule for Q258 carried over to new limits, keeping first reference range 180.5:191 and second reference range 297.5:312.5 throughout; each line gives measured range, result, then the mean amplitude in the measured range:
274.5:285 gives 1.2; 135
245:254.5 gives -0.9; 174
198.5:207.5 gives 0.2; 166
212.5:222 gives -0.5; 177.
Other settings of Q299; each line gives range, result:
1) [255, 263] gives 174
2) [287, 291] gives 121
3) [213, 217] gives 178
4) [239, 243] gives 180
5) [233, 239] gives 175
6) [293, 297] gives 123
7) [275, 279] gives 142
